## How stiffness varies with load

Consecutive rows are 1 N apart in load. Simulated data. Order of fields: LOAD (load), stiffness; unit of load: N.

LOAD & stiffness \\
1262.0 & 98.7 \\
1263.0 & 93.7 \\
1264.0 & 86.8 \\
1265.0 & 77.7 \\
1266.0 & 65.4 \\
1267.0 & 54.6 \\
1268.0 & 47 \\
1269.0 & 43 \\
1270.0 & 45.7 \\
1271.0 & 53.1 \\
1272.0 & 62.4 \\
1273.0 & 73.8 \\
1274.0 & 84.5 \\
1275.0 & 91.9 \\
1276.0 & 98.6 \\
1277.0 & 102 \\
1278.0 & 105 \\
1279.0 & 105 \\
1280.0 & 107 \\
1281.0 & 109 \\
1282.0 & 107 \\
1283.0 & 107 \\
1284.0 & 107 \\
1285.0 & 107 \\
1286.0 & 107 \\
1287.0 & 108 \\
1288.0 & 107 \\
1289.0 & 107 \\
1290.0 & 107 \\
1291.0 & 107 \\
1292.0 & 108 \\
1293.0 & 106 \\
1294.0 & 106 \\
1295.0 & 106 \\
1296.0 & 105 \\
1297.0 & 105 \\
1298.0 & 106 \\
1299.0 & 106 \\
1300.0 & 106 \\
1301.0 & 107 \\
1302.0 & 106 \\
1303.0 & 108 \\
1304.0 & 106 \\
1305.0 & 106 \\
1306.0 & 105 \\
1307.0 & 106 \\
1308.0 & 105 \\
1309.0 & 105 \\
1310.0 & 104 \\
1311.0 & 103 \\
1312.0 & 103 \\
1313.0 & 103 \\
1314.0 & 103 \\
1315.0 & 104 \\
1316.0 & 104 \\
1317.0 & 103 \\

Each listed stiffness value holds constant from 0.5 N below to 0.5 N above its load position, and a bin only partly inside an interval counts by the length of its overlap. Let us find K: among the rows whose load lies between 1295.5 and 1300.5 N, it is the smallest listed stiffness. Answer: 105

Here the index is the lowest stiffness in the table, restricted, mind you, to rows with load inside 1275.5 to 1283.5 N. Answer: 98.6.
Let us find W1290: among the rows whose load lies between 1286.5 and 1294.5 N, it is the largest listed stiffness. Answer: 108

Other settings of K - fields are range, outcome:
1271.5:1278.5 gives 62.4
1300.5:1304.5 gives 106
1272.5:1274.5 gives 73.8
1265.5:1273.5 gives 43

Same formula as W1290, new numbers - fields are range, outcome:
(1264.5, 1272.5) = 77.7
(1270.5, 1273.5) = 73.8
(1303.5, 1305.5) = 106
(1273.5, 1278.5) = 105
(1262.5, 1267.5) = 93.7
